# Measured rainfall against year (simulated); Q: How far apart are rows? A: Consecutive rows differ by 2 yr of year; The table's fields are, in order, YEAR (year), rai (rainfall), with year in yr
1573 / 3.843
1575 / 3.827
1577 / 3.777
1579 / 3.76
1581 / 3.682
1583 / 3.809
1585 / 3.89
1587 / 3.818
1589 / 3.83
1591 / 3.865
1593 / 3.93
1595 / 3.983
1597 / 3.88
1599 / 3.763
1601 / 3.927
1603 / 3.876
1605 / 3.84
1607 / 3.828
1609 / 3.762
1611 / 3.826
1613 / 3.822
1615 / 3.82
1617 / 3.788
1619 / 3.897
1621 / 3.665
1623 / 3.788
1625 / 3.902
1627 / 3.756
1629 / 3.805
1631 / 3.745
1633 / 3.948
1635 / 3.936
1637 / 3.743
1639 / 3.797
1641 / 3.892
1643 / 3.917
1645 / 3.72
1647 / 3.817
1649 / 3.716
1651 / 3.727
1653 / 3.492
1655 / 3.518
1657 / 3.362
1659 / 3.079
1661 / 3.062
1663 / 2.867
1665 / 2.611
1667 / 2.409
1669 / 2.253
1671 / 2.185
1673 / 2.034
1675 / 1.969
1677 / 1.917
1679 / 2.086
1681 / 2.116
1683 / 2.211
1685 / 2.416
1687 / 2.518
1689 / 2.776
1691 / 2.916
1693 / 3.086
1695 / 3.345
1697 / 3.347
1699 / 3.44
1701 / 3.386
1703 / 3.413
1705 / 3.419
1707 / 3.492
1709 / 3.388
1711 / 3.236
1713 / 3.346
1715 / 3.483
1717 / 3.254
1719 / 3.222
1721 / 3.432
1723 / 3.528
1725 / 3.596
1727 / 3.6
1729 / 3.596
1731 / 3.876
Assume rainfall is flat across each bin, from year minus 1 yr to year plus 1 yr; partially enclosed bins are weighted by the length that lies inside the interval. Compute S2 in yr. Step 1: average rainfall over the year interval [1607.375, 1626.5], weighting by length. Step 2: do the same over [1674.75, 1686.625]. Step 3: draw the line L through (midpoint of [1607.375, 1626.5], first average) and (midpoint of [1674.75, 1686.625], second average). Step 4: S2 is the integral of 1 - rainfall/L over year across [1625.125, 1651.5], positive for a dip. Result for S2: -4.7 yr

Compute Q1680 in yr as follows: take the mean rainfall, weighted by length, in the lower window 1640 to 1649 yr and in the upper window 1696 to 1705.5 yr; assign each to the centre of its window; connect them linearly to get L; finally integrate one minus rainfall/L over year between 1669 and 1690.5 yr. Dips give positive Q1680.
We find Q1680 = 7.9 yr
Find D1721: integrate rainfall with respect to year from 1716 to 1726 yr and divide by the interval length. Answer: 3.41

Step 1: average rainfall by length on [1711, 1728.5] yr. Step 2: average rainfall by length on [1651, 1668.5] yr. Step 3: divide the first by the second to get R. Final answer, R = 1.12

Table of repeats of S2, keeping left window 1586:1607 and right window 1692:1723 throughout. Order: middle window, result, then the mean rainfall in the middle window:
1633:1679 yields 6.06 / 3.13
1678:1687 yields 3.19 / 2.24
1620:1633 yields -0.21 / 3.79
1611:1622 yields -0.07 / 3.8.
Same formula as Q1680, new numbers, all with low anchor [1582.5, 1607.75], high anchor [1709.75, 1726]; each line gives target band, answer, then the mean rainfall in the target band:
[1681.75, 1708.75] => 3.2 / 3.06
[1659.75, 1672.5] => 3.7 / 2.55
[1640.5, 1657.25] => -0.2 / 3.69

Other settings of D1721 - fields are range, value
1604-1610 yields 3.81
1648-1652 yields 3.72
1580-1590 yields 3.81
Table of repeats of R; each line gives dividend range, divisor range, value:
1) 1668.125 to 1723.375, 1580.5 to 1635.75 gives 0.75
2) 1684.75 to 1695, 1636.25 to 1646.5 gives 0.74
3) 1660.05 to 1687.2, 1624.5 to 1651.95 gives 0.61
